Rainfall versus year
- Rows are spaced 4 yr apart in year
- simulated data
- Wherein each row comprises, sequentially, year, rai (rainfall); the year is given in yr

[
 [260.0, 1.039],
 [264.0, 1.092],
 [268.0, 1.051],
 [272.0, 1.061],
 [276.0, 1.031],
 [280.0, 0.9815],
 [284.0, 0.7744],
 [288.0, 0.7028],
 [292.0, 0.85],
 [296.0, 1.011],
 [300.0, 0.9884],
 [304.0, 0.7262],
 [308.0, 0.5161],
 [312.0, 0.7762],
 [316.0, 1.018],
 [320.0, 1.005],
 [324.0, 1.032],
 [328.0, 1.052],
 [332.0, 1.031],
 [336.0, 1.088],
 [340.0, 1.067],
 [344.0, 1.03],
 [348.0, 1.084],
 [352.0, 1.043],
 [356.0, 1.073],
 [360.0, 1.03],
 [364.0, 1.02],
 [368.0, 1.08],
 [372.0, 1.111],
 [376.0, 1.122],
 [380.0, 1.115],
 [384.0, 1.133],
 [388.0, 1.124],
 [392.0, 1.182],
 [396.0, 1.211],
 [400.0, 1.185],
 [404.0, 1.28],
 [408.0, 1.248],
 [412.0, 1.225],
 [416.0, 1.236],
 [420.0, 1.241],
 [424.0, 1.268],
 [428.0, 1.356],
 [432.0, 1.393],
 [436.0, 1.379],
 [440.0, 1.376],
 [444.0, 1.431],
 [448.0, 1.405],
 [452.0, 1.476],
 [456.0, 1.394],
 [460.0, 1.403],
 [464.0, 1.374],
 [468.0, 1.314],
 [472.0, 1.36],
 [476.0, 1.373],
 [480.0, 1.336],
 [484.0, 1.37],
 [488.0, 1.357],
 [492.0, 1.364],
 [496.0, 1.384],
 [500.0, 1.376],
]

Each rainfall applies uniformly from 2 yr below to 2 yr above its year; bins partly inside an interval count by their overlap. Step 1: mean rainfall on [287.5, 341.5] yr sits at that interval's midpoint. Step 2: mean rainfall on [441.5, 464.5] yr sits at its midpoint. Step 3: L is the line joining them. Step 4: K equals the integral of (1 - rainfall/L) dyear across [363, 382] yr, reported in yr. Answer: 0.6 yr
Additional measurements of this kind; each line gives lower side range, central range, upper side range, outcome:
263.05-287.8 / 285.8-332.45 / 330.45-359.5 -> 5.9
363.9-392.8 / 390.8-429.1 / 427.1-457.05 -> 0.5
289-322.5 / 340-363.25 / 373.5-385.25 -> -0.7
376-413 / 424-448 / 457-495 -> -1.9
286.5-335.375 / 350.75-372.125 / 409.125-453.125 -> 0.6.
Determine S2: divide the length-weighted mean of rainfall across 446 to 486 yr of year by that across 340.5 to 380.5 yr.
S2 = 1.29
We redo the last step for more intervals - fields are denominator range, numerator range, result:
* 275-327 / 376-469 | 1.47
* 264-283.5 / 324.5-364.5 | 1.03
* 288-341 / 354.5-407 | 1.22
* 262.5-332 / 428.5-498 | 1.50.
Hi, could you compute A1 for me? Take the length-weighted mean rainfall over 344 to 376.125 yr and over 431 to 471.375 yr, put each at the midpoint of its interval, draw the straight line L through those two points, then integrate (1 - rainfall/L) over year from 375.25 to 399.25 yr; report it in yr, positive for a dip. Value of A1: 0.2 yr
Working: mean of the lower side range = 1.06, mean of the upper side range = 1.39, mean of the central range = 1.15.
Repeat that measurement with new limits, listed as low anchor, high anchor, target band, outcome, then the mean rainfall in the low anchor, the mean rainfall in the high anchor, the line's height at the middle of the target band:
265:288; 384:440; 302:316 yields 4.2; 0.961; 1.26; 1.03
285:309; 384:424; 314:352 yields -4.0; 0.81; 1.21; 0.946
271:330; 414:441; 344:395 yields 1.5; 0.899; 1.32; 1.13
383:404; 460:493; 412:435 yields -0.9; 1.18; 1.36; 1.24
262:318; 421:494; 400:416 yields -0.1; 0.899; 1.37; 1.23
